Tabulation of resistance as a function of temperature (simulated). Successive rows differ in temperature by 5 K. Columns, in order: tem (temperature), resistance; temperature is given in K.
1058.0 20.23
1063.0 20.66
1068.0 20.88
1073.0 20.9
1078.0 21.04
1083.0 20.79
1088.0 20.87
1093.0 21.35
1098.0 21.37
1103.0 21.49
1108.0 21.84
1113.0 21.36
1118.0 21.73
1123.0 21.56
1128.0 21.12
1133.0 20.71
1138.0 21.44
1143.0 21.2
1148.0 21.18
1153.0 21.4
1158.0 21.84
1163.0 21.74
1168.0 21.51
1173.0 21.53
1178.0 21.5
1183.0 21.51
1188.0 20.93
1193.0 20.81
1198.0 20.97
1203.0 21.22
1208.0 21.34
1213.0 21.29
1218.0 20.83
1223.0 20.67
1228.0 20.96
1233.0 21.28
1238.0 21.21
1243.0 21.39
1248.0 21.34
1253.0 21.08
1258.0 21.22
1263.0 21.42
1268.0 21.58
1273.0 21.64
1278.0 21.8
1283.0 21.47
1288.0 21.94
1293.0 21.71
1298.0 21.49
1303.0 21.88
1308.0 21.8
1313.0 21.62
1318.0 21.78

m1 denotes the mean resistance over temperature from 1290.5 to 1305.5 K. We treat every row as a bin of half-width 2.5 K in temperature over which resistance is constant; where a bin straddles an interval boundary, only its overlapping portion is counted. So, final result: 21.7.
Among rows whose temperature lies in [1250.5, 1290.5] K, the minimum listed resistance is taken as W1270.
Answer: 21.08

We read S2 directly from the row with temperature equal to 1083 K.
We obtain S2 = 20.79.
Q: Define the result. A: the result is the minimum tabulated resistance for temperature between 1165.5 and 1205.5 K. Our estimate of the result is 20.81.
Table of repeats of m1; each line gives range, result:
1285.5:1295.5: 21.8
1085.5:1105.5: 21.3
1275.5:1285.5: 21.6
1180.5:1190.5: 21.2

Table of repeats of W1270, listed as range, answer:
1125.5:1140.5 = 20.71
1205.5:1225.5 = 20.67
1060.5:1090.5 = 20.66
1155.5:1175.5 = 21.51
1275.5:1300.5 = 21.47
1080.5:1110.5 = 20.79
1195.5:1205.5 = 20.97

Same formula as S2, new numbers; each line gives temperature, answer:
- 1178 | 21.5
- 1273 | 21.64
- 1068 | 20.88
